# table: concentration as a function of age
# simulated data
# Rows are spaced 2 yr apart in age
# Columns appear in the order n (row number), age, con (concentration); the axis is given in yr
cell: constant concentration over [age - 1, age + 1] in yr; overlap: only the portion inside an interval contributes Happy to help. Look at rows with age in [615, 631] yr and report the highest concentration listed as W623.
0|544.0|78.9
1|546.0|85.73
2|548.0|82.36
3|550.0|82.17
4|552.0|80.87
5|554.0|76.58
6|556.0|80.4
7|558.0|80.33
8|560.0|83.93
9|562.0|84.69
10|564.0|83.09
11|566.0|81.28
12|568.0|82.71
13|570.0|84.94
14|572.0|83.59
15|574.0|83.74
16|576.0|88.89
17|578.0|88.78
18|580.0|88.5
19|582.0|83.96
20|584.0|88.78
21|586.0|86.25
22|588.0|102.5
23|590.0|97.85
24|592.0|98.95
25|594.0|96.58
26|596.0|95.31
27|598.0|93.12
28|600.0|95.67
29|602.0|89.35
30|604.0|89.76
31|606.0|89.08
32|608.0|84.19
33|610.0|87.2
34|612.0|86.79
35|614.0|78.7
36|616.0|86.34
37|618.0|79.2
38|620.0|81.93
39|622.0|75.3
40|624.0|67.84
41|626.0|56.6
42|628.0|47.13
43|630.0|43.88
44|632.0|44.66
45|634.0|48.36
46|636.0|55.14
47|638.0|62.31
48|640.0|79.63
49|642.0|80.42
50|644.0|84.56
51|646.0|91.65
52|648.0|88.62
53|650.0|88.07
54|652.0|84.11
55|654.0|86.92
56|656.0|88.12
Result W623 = 86.34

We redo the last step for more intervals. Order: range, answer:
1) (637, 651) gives 91.65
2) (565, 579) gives 88.89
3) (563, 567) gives 83.09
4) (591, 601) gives 98.95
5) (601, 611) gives 89.76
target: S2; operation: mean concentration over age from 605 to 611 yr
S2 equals 86.8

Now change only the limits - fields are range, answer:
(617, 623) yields 78.8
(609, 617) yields 84.8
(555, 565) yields 82.5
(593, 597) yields 95.9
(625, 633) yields 48.1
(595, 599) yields 94.2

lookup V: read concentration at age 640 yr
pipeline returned 79.63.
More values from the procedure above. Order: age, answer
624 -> 67.84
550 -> 82.17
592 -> 98.95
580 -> 88.5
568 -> 82.71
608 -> 84.19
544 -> 78.9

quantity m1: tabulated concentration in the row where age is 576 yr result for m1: 88.89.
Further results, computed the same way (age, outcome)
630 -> 43.88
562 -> 84.69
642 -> 80.42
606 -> 89.08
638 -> 62.31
